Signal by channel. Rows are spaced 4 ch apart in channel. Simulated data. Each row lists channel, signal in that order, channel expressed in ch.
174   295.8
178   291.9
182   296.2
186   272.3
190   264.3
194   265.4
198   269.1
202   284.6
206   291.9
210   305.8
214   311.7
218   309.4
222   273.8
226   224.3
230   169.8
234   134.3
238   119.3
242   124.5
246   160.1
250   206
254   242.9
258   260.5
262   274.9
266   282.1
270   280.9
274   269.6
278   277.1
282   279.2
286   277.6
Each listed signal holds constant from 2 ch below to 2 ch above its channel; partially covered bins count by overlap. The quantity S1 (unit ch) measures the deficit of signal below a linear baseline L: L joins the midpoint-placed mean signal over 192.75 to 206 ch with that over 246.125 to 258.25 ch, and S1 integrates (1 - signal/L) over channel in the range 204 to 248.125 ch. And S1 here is 5.5 ch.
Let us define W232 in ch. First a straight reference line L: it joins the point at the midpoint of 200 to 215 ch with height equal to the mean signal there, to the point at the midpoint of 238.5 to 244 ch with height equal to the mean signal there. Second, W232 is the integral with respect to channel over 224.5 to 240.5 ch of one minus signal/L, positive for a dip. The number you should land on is 1.1 ch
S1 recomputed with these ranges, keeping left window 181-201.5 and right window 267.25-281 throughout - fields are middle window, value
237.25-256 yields 6.9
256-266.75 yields 0.2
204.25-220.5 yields -1.8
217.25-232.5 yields 2.2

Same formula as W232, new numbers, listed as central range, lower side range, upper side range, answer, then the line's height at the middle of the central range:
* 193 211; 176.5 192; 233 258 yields -2.48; 250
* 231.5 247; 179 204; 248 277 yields 7.67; 265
